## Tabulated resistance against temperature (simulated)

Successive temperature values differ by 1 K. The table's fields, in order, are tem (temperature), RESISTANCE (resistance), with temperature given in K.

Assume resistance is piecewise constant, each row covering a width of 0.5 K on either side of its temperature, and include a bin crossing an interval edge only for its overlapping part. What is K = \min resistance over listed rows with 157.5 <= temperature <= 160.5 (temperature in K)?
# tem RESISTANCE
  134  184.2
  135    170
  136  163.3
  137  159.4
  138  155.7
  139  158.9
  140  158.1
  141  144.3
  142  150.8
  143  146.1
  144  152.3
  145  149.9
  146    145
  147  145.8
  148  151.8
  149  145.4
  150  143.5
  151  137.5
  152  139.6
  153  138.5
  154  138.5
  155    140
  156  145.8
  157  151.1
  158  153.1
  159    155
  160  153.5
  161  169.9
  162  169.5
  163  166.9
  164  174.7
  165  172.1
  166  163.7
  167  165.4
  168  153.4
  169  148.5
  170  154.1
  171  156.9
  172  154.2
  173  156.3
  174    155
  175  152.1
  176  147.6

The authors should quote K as 153.1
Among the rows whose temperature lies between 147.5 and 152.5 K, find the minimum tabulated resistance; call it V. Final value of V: 137.5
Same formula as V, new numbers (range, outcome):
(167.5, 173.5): 148.5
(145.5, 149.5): 145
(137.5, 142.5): 144.3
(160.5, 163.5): 166.9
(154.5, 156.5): 140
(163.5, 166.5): 163.7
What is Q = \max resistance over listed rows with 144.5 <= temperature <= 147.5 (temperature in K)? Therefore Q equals 149.9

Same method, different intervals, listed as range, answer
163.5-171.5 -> 174.7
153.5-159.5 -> 155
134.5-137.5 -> 170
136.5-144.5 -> 159.4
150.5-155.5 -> 140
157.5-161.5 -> 169.9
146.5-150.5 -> 151.8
